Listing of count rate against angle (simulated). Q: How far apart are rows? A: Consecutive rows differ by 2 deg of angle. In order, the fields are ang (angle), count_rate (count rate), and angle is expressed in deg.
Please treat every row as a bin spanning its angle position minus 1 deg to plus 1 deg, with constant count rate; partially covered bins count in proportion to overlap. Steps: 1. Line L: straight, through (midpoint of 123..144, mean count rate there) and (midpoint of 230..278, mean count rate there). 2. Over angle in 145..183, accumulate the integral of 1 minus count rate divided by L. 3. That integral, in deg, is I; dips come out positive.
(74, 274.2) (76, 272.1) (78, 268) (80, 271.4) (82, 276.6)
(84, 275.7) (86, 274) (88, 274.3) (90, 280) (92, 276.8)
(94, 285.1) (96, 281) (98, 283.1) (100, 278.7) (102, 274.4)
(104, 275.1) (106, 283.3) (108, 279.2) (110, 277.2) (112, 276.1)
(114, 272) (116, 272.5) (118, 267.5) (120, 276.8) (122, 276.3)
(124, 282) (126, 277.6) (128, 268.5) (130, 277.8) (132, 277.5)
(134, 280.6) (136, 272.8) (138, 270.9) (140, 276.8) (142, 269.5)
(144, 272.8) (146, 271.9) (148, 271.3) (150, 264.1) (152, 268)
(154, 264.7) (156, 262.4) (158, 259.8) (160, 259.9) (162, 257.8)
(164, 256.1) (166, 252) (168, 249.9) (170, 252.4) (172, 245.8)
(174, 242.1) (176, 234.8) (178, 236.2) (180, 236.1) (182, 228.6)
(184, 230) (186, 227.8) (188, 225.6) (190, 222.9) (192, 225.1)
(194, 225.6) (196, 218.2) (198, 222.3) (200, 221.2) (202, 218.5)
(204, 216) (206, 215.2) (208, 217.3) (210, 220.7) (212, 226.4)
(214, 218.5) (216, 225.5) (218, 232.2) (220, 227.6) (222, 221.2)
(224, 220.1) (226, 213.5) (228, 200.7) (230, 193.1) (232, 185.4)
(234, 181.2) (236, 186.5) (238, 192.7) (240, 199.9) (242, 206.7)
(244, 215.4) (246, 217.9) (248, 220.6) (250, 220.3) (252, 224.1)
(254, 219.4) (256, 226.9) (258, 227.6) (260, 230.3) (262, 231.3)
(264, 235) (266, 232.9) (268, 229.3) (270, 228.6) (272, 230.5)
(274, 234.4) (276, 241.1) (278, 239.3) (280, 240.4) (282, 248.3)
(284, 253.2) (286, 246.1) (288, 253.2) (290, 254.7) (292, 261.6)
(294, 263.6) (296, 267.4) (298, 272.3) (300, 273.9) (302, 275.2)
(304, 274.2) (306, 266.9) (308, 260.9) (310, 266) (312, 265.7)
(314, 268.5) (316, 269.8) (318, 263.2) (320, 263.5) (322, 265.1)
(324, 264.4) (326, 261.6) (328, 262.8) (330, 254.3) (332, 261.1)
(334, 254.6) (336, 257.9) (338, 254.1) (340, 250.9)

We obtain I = 1.1 deg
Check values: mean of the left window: 275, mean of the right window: 218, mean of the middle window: 253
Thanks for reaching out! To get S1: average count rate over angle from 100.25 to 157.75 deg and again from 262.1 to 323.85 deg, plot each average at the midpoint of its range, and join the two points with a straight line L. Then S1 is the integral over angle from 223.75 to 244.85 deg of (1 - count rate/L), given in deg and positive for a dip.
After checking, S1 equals 5.1 deg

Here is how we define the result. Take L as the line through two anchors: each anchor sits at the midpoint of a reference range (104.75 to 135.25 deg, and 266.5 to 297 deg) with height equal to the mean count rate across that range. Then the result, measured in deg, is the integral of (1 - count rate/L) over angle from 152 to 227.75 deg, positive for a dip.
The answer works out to 8.62 deg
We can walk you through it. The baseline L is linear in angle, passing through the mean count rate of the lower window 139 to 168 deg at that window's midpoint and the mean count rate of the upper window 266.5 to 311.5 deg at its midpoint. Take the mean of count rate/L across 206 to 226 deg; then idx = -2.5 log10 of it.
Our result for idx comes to 0.17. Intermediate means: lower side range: 264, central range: 222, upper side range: 254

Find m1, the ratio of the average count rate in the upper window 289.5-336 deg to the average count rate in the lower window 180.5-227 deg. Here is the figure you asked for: 1.2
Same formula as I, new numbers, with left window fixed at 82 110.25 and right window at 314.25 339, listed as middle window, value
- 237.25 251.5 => 3.0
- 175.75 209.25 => 5.8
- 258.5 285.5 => 2.9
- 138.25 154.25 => 0.3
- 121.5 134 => 0.0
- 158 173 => 1.1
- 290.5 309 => -0.3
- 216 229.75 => 2.6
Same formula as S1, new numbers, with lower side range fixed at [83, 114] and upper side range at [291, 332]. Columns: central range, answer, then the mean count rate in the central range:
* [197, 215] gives 3.5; 220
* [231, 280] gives 9.0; 219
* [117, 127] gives 0.0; 276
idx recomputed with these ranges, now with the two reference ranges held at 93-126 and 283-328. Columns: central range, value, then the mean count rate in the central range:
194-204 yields 0.23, 220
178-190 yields 0.19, 230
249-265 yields 0.18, 227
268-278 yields 0.14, 234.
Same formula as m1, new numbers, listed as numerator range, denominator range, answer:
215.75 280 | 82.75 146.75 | 0.79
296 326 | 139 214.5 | 1.11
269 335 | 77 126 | 0.93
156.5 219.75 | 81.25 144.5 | 0.84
